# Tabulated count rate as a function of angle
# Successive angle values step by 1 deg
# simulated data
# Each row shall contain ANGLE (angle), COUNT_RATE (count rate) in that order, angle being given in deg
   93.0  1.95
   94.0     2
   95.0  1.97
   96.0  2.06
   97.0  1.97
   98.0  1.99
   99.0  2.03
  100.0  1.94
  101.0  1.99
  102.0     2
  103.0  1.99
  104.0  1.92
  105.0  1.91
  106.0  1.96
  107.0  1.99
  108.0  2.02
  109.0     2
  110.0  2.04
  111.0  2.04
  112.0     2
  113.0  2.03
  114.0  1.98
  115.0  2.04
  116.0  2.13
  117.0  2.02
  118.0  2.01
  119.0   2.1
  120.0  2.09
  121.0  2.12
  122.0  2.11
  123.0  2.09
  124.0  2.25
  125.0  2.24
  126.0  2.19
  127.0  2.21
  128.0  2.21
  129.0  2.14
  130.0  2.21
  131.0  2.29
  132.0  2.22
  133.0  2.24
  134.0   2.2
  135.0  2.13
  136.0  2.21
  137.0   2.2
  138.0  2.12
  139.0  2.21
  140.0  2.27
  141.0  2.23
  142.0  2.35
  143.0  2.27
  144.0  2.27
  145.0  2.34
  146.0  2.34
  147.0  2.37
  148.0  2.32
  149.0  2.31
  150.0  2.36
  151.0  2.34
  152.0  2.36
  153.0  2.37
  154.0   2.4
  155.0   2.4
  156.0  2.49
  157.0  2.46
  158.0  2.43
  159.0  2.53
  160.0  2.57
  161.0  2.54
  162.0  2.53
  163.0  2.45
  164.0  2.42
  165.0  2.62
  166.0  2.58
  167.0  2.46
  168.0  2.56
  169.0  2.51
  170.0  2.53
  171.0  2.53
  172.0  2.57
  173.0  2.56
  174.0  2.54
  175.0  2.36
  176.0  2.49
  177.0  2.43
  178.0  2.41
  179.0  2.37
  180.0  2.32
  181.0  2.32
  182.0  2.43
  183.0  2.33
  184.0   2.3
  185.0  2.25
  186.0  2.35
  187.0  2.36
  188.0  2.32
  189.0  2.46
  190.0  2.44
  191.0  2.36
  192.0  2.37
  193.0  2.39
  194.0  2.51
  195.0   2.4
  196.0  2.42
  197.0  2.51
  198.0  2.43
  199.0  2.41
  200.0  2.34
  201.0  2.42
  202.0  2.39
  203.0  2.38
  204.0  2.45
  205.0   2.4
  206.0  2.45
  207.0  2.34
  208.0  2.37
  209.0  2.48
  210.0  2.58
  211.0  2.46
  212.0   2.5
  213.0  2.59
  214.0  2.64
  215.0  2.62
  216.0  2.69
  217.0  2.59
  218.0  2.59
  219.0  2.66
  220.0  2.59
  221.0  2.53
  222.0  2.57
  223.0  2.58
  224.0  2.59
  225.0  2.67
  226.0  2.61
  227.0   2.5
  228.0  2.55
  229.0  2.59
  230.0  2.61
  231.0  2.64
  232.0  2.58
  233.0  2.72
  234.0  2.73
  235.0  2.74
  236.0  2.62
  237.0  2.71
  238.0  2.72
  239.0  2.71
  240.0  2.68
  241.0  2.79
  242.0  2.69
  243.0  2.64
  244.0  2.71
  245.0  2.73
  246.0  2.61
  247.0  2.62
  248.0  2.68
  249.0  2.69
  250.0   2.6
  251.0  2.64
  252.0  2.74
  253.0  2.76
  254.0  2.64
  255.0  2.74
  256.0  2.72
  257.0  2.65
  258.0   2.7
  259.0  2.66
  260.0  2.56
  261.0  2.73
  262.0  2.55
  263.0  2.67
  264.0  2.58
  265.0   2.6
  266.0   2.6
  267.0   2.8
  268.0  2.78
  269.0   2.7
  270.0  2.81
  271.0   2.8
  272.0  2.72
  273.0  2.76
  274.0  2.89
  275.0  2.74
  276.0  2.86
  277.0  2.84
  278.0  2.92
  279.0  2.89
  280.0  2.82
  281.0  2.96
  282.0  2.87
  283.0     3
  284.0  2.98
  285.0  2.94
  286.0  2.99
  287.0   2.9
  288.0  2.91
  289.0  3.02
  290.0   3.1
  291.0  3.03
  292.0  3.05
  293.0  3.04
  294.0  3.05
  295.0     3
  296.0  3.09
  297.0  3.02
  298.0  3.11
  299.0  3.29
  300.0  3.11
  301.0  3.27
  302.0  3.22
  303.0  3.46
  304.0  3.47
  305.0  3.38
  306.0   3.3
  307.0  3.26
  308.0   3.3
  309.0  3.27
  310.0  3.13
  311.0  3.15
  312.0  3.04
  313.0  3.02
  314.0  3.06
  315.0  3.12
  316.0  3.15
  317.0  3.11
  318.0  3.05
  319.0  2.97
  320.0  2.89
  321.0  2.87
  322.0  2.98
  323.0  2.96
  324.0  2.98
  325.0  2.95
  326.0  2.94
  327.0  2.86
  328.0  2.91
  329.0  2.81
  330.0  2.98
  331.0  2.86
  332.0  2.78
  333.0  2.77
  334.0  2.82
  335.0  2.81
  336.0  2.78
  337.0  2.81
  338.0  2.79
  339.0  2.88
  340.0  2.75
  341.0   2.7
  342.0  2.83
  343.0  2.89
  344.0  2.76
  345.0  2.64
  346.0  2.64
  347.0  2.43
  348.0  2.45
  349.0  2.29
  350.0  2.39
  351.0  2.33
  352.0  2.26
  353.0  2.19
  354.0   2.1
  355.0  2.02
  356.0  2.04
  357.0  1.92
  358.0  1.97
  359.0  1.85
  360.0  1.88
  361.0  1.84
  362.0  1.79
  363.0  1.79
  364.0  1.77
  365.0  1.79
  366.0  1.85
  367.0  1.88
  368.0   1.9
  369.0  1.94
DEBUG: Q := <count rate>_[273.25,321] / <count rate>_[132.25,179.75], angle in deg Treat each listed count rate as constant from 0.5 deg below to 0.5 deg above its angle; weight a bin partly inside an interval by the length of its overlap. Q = 1.28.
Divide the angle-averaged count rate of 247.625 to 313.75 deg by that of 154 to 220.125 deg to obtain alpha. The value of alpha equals 1.19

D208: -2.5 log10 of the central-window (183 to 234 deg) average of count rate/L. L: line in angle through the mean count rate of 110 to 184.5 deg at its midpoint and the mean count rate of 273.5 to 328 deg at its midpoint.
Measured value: 0.05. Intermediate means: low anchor 2.31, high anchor 3.05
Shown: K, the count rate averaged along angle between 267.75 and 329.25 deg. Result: 3.02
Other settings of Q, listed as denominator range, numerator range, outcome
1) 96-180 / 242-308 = 1.28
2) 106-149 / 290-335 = 1.42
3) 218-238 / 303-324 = 1.19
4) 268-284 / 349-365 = 0.71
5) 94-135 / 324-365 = 1.20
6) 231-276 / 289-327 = 1.15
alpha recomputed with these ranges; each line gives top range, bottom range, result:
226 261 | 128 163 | 1.15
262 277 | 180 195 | 1.15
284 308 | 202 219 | 1.25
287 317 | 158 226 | 1.27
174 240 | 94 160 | 1.15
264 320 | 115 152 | 1.36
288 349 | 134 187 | 1.25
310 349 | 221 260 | 1.08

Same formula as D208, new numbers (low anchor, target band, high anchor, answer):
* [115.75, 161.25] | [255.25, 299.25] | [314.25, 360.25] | -0.125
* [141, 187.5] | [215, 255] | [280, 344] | 0.021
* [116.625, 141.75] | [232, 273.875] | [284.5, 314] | 0.071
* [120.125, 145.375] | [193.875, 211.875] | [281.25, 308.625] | 0.074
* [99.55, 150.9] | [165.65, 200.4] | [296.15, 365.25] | -0.052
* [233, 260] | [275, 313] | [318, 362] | -0.167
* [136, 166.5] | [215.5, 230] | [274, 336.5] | 0.034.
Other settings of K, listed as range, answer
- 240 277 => 2.7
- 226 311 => 2.85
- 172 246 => 2.52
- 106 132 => 2.1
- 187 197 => 2.41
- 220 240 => 2.63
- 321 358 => 2.64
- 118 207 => 2.36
